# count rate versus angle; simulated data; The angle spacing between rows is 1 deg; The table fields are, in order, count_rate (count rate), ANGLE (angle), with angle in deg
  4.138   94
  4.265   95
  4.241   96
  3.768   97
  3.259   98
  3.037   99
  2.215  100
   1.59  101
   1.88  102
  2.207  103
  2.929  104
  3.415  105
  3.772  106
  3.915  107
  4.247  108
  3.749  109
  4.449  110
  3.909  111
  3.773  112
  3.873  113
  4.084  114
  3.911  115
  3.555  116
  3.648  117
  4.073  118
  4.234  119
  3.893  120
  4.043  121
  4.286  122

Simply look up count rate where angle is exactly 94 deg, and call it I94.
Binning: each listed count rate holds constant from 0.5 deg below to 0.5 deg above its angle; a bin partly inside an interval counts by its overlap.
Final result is 4.138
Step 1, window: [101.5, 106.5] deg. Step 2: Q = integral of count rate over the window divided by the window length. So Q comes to 2.84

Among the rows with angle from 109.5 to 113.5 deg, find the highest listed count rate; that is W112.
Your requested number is 4.449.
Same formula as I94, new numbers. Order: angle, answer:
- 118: 4.073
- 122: 4.286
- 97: 3.768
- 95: 4.265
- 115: 3.911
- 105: 3.415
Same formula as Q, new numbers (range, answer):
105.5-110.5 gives 4.03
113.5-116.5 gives 3.85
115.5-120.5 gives 3.88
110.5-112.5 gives 3.84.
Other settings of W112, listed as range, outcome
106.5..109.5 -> 4.247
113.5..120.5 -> 4.234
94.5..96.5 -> 4.265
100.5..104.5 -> 2.929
